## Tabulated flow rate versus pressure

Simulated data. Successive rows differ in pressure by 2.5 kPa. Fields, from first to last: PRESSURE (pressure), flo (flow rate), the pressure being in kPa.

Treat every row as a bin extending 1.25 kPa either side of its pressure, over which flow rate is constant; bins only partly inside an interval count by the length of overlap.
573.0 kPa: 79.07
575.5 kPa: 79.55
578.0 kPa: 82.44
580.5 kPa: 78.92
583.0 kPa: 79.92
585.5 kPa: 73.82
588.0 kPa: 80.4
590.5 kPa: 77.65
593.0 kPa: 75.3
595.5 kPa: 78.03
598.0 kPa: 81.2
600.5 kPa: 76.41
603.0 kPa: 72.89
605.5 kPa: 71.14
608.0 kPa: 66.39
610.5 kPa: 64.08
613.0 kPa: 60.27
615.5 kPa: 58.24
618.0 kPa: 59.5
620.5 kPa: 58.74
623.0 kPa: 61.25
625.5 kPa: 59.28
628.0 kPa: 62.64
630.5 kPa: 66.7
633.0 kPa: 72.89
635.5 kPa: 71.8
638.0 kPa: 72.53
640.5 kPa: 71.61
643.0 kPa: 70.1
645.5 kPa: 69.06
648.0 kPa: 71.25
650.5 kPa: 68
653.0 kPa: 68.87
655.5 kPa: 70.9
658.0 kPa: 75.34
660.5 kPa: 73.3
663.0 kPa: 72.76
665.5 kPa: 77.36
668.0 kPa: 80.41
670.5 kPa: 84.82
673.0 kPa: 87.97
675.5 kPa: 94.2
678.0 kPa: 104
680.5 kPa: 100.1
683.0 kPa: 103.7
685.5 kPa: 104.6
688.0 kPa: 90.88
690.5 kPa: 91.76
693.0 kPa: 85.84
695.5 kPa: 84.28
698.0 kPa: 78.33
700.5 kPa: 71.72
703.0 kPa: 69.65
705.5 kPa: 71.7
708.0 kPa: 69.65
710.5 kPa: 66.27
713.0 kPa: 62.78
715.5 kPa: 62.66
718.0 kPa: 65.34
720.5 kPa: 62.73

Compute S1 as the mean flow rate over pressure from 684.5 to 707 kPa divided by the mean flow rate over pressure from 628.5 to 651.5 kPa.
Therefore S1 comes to 1.2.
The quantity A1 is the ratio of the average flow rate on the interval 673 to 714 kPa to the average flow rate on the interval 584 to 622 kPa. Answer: 1.20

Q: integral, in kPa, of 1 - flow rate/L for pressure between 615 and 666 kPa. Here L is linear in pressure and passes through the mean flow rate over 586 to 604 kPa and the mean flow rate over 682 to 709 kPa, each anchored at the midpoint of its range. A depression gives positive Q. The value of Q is 7.7 kPa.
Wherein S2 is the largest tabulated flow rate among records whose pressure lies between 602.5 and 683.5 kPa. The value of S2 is 104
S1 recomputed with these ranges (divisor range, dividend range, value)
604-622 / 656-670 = 1.21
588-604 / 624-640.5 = 0.88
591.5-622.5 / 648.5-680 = 1.17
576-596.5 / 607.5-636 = 0.81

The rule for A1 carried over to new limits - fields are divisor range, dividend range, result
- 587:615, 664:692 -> 1.27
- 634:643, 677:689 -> 1.40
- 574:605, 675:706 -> 1.14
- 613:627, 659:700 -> 1.48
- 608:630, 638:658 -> 1.15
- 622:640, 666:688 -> 1.40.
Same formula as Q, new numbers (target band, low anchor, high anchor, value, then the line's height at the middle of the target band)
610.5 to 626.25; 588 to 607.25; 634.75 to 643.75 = 3.0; 73.9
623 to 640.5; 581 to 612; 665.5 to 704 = 2.8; 80.3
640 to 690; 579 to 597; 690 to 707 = -2.6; 78.2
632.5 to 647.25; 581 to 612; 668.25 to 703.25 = 1.9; 82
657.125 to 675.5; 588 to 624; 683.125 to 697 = 1.2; 85.7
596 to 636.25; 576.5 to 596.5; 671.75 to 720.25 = 6.4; 79.3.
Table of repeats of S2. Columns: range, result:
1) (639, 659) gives 75.34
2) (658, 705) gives 104.6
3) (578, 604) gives 82.44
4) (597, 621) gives 81.2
